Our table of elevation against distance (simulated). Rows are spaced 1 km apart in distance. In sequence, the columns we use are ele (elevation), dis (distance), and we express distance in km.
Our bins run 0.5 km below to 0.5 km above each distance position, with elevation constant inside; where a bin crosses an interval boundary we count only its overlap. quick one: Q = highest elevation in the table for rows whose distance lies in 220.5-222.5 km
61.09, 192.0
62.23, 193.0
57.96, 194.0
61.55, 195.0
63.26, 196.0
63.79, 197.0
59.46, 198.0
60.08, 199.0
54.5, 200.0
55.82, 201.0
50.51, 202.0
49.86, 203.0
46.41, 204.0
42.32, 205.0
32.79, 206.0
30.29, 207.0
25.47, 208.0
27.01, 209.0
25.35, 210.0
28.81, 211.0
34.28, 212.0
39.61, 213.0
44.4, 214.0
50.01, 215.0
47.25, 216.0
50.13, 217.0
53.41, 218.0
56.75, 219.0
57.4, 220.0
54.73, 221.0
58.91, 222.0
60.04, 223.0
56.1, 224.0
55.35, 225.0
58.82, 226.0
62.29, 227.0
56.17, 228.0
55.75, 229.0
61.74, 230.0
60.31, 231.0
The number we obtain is 58.91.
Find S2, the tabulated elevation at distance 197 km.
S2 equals 63.79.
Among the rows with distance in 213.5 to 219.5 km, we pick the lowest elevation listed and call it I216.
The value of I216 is 44.4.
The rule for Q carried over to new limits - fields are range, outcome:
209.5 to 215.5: 50.01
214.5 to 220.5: 57.4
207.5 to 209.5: 27.01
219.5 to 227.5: 62.29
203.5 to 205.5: 46.41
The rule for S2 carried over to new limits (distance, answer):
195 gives 61.55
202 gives 50.51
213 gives 39.61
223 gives 60.04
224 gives 56.1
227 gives 62.29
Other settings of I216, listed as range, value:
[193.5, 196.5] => 57.96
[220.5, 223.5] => 54.73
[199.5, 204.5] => 46.41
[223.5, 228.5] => 55.35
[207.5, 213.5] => 25.35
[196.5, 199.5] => 59.46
